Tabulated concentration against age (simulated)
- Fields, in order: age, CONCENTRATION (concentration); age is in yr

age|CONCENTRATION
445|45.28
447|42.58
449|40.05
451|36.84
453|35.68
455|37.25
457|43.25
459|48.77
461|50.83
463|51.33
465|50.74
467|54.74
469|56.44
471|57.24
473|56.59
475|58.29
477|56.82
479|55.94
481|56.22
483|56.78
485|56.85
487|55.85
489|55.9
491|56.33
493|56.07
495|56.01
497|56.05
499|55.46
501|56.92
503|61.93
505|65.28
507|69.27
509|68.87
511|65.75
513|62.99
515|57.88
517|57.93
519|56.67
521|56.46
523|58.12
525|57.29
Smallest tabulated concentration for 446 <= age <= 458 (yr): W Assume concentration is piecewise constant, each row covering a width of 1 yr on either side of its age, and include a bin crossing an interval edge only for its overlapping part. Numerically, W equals 35.68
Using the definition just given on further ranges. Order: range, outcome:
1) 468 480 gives 55.94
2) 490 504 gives 55.46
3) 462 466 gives 50.74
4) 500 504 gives 56.92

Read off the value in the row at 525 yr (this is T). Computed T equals 57.29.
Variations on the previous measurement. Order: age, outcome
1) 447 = 42.58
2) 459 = 48.77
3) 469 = 56.44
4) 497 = 56.05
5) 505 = 65.28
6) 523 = 58.12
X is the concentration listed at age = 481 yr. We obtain 56.22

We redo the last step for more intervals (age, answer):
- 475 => 58.29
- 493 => 56.07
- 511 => 65.75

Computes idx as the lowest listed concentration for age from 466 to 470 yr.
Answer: 54.74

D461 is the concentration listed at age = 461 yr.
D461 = 50.83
